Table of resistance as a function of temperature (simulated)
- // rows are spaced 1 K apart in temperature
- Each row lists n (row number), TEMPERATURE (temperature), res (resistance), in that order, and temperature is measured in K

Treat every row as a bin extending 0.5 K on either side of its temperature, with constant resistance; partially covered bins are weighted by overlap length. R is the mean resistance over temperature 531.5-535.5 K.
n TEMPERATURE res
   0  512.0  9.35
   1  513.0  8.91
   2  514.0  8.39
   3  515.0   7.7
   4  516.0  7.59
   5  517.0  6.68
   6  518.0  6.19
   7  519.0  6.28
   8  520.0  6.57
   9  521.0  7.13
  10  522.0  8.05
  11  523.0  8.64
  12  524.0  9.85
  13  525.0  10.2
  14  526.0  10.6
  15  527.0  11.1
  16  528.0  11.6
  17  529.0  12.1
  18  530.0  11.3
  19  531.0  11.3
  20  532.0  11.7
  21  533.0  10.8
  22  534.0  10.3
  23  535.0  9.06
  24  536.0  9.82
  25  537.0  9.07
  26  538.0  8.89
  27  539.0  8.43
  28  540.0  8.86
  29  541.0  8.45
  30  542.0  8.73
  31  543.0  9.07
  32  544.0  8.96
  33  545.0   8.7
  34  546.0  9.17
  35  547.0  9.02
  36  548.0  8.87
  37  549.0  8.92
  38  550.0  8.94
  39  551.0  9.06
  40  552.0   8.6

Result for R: 10.5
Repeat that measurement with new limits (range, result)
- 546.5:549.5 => 8.94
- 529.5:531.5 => 11.3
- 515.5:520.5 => 6.66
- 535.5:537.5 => 9.45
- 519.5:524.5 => 8.05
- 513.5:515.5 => 8.04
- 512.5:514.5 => 8.65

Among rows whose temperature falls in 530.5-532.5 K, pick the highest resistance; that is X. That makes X 11.7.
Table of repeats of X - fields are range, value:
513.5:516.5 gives 8.39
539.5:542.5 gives 8.86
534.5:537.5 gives 9.82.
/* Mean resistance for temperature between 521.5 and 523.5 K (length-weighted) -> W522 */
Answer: 8.35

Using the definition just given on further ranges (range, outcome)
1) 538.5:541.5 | 8.58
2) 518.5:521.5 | 6.66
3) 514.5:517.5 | 7.32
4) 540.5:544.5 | 8.8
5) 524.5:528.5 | 10.9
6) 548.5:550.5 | 8.93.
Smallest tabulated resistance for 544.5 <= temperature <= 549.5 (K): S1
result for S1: 8.7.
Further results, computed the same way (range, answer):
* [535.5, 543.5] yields 8.43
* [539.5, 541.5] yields 8.45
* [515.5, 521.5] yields 6.19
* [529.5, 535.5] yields 9.06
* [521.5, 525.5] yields 8.05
